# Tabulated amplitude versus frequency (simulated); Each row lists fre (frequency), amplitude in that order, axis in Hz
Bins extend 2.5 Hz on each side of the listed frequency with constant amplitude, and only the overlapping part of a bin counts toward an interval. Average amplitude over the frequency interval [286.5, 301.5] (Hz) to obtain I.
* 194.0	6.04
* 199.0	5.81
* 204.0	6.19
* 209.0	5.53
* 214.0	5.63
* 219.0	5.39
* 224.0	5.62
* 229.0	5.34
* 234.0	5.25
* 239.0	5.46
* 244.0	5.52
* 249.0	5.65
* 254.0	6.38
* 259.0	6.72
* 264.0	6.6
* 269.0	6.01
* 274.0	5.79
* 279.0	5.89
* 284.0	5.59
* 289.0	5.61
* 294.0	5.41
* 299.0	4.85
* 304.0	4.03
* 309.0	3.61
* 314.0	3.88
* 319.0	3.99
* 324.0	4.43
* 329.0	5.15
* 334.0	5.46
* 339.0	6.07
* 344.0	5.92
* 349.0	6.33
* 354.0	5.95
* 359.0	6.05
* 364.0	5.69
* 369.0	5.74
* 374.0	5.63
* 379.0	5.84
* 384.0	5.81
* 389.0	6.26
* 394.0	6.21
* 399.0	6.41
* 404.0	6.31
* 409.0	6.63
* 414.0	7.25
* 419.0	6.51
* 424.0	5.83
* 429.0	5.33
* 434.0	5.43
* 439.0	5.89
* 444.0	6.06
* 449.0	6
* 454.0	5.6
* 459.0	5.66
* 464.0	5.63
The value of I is 5.29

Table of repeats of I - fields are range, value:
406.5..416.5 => 6.94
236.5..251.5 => 5.54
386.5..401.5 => 6.29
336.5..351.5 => 6.11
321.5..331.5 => 4.79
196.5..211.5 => 5.84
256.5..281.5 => 6.2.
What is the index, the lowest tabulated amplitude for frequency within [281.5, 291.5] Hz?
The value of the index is 5.59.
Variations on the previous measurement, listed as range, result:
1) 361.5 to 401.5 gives 5.63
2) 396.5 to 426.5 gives 5.83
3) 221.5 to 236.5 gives 5.25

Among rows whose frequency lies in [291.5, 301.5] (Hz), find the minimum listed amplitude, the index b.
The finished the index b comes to 4.85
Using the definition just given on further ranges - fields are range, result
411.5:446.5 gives 5.33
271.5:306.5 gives 4.03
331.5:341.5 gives 5.46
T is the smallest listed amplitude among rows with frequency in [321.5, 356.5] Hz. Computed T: 4.43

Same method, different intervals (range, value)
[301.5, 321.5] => 3.61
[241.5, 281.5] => 5.52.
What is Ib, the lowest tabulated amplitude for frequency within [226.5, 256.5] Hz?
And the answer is 5.25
